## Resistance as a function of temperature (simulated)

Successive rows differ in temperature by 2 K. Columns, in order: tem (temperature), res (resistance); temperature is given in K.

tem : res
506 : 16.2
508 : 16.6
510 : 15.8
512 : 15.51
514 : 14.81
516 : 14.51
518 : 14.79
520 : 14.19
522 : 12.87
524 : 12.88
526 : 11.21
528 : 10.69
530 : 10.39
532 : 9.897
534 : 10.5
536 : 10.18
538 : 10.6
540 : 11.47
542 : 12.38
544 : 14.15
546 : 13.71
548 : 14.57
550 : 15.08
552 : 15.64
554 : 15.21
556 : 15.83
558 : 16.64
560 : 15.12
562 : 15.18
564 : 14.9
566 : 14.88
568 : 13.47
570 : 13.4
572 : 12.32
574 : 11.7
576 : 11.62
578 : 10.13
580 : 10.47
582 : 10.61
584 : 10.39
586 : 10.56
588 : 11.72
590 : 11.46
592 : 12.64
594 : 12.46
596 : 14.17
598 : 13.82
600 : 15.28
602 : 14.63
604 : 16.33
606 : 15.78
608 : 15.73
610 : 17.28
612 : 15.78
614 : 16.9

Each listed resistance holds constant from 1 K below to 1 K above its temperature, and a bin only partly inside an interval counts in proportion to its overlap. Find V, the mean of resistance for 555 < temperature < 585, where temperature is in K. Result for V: 13.1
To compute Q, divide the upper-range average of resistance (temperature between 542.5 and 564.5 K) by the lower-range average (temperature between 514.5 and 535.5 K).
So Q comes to 1.2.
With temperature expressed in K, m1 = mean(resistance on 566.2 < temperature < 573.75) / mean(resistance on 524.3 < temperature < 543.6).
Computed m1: 1.2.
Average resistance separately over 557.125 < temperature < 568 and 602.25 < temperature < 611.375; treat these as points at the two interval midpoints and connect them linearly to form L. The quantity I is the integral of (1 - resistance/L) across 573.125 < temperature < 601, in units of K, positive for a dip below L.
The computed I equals 6.70 K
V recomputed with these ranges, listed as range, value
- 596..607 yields 15.1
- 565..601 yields 12.3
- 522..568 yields 13.2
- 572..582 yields 11.1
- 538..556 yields 13.9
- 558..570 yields 14.8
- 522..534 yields 11.1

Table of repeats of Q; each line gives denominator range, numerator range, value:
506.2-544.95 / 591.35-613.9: 1.17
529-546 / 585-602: 1.13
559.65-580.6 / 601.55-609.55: 1.22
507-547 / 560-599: 0.97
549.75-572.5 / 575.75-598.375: 0.78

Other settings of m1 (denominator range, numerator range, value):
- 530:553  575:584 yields 0.86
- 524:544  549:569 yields 1.37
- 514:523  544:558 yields 1.06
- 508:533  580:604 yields 0.95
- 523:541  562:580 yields 1.18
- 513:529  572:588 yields 0.83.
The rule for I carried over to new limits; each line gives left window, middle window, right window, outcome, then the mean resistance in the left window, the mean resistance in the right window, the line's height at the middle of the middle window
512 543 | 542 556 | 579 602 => -2.8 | 12.2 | 12.3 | 12.2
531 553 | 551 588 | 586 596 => -2.6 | 12.6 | 12.1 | 12.3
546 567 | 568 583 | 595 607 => 3.5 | 15.2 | 15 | 15.1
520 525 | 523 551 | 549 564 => 4.3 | 13.1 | 15.5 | 14.1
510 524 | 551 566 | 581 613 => -1.5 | 14.4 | 13.7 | 14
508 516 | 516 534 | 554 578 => 3.5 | 15.4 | 14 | 15.1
